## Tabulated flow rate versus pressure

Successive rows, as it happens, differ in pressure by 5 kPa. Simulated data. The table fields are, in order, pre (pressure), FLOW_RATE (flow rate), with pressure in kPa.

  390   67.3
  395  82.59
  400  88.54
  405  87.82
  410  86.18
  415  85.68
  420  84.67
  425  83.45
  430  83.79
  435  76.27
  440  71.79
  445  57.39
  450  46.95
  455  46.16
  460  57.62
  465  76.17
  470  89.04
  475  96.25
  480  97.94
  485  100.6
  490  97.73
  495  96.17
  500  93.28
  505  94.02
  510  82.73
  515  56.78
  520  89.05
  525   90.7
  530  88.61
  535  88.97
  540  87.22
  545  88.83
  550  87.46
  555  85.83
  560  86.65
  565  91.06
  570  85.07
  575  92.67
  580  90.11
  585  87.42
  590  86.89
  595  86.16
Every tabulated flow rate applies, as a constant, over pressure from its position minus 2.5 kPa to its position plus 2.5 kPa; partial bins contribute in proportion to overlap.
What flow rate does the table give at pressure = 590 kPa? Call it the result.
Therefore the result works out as 86.89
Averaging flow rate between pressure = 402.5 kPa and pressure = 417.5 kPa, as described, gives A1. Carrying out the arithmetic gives 86.6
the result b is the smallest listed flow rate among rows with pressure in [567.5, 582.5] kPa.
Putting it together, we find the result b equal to 85.07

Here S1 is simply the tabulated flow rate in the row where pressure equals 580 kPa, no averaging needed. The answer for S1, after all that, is 90.11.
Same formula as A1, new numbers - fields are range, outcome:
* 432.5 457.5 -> 59.7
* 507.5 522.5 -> 76.2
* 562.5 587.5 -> 89.3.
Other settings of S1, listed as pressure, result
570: 85.07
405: 87.82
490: 97.73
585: 87.42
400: 88.54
